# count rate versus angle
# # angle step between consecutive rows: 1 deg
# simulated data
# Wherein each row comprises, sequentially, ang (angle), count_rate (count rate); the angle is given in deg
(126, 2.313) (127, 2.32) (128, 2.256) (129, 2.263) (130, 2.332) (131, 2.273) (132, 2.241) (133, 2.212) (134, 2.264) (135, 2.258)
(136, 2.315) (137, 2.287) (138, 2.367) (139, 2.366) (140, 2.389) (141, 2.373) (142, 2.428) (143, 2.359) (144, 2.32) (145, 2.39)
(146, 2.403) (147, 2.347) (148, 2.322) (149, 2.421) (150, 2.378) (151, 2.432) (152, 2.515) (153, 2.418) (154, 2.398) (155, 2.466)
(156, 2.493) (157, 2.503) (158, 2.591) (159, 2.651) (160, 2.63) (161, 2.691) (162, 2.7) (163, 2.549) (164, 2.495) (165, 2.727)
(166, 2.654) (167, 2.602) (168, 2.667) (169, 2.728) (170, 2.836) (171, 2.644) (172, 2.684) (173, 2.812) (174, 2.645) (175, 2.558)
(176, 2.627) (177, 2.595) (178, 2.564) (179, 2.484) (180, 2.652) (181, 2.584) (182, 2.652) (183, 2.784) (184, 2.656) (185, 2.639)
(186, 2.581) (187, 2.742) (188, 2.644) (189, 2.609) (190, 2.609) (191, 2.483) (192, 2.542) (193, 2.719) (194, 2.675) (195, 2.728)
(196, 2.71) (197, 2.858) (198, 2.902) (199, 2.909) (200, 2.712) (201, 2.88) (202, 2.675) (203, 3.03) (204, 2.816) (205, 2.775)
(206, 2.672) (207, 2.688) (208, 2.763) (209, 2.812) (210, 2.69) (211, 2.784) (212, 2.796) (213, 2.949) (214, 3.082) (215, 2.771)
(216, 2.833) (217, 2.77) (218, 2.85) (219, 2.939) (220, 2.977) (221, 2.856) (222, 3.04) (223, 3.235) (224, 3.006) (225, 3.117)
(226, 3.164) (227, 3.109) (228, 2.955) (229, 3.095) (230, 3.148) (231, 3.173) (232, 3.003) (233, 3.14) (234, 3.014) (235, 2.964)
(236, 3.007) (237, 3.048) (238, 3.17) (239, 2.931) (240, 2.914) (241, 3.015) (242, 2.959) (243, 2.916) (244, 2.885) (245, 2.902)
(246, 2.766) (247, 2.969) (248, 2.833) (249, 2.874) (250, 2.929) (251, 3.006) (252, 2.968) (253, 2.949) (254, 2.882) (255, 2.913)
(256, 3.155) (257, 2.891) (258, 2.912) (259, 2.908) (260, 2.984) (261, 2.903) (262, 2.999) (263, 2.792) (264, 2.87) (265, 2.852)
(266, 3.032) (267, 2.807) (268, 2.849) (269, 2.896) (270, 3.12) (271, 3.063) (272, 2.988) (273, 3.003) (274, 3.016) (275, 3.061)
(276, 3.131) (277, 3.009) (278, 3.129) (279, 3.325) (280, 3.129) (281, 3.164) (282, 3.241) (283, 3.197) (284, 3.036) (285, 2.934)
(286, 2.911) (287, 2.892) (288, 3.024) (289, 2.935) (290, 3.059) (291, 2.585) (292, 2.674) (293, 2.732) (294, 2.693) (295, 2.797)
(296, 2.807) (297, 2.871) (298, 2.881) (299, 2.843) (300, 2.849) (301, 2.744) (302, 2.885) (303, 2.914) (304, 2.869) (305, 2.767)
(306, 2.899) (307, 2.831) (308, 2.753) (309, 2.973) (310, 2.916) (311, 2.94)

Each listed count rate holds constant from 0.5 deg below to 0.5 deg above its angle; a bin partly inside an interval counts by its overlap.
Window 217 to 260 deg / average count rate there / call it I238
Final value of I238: 2.99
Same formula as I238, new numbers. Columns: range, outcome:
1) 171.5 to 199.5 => 2.67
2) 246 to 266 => 2.92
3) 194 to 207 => 2.8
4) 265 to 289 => 3.04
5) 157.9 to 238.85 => 2.8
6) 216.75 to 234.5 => 3.04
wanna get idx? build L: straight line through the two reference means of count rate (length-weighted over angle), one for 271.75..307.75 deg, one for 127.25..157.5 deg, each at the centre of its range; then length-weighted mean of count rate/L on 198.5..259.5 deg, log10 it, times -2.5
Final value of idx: -0.09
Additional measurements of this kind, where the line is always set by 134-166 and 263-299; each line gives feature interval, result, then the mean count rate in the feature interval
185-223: -0.05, 2.78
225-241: -0.11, 3.06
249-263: -0.03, 2.95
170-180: -0.04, 2.64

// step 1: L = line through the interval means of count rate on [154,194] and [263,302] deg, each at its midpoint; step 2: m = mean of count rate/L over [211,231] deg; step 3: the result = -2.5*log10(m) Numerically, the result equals -0.08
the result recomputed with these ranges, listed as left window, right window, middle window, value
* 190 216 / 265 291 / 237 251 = -0.01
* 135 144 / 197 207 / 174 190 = 0.02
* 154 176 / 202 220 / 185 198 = 0.03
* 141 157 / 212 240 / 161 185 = -0.02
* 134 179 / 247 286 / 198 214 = -0.03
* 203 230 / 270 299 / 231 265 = 0.00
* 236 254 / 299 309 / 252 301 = -0.02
